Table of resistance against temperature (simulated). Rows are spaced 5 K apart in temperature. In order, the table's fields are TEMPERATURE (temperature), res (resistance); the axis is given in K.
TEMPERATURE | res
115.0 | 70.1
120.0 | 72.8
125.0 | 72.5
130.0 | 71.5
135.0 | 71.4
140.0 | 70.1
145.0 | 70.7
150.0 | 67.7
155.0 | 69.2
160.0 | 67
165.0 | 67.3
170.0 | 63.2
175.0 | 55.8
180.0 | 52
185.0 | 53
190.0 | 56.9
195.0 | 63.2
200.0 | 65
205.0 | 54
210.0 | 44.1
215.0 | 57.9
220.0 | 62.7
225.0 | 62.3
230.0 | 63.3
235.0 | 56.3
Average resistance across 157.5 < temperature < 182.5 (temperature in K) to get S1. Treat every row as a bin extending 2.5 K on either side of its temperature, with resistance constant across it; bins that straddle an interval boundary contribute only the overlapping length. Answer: 61.1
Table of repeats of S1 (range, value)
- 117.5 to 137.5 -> 72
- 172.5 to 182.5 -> 53.9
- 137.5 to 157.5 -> 69.4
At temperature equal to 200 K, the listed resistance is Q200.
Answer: 65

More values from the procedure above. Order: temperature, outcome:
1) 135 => 71.4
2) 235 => 56.3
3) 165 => 67.3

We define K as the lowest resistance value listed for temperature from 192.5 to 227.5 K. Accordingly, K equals 44.1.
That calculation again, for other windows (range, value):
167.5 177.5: 55.8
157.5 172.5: 63.2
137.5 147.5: 70.1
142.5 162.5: 67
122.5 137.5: 71.4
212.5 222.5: 57.9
